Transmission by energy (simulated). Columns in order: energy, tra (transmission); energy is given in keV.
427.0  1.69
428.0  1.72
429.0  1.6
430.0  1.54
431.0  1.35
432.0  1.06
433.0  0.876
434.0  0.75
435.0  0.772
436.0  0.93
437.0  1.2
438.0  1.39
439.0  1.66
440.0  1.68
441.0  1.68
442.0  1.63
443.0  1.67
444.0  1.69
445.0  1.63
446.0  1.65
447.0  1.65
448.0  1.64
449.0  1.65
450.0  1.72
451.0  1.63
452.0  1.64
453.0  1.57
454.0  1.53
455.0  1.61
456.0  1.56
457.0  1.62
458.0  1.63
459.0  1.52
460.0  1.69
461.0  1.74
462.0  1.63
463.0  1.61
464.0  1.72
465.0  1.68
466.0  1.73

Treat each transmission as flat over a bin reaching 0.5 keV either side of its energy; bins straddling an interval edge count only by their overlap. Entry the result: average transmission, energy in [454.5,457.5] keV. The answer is 1.6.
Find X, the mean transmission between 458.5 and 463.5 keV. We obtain 1.64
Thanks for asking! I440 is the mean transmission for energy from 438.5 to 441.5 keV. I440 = 1.67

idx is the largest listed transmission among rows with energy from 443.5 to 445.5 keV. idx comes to 1.69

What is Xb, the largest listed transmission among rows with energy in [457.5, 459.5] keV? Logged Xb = 1.63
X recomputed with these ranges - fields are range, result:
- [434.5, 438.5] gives 1.07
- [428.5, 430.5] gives 1.57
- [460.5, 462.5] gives 1.69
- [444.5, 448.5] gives 1.64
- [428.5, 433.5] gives 1.29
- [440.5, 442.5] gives 1.65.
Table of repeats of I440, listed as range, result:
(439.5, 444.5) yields 1.67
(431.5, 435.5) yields 0.865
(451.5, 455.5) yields 1.59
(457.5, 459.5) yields 1.57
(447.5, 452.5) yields 1.66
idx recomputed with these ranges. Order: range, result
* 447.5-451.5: 1.72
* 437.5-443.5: 1.68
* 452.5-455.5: 1.61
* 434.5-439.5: 1.66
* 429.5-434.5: 1.54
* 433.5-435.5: 0.772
